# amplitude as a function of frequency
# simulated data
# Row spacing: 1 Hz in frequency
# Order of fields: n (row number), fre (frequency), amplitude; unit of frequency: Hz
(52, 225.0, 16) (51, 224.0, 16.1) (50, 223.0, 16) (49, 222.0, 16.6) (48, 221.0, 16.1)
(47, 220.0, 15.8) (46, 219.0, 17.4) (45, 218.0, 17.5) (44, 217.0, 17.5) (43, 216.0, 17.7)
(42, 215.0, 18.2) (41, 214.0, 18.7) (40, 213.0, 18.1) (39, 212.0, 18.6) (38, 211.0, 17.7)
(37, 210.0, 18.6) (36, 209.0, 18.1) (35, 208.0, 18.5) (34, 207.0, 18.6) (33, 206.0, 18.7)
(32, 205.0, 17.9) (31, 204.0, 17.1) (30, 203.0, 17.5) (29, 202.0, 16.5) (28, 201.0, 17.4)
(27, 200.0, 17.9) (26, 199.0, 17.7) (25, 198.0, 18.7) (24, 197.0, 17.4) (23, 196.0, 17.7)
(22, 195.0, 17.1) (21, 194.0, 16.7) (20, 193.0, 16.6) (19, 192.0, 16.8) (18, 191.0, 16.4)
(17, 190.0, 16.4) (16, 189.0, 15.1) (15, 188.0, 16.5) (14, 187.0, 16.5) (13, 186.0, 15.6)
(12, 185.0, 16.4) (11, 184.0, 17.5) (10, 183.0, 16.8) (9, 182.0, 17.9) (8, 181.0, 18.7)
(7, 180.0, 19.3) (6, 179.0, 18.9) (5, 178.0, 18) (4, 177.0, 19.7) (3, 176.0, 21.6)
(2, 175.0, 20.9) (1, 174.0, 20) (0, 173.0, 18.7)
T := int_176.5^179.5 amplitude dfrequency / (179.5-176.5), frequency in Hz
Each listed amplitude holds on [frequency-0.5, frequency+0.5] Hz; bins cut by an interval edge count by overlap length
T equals 18.9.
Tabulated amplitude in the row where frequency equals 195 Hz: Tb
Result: 17.1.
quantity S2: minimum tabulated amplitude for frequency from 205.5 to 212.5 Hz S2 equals 17.7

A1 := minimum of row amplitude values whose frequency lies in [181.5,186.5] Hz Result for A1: 15.6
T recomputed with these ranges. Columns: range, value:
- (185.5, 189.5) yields 15.9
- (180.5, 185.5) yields 17.5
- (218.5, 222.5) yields 16.5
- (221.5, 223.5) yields 16.3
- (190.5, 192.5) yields 16.6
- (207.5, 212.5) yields 18.3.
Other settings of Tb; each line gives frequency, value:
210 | 18.6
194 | 16.7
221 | 16.1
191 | 16.4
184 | 17.5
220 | 15.8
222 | 16.6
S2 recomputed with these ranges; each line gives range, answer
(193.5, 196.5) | 16.7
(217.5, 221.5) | 15.8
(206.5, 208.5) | 18.5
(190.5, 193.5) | 16.4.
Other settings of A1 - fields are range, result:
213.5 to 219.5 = 17.4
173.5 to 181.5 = 18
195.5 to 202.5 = 16.5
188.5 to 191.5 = 15.1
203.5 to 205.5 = 17.1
